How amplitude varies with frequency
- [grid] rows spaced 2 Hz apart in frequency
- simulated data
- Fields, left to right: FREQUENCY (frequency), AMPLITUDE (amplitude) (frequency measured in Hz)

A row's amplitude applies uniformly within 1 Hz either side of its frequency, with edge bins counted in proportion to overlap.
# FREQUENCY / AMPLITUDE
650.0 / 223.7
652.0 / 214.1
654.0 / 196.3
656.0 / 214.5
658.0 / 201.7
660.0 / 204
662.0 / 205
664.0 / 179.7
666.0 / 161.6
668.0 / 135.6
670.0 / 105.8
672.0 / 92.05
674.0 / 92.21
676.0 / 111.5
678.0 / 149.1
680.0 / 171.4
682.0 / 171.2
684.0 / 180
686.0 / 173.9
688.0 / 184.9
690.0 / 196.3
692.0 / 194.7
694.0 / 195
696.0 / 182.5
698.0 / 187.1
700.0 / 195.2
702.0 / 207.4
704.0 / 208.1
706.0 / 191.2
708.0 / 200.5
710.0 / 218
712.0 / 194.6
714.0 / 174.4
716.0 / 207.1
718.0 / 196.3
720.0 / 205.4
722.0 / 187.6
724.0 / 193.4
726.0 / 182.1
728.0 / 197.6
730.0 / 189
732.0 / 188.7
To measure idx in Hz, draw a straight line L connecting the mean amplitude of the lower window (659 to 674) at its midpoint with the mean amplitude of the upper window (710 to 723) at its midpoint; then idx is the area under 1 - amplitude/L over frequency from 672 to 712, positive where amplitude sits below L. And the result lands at -0.6 Hz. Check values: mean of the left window 151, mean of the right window 196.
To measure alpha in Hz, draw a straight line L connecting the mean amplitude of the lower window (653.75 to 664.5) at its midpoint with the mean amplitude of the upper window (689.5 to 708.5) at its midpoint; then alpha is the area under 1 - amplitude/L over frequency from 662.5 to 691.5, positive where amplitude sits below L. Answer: 6.8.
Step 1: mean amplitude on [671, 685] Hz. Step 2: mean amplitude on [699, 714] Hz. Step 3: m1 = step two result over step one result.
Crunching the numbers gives 1.4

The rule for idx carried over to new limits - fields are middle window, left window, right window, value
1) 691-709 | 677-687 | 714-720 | -1.17 Hz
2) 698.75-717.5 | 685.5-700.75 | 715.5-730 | -0.72 Hz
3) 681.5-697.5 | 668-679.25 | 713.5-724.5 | -4.89 Hz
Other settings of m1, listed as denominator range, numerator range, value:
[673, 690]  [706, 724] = 1.26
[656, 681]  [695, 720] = 1.29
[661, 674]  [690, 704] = 1.37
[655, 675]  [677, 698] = 1.13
